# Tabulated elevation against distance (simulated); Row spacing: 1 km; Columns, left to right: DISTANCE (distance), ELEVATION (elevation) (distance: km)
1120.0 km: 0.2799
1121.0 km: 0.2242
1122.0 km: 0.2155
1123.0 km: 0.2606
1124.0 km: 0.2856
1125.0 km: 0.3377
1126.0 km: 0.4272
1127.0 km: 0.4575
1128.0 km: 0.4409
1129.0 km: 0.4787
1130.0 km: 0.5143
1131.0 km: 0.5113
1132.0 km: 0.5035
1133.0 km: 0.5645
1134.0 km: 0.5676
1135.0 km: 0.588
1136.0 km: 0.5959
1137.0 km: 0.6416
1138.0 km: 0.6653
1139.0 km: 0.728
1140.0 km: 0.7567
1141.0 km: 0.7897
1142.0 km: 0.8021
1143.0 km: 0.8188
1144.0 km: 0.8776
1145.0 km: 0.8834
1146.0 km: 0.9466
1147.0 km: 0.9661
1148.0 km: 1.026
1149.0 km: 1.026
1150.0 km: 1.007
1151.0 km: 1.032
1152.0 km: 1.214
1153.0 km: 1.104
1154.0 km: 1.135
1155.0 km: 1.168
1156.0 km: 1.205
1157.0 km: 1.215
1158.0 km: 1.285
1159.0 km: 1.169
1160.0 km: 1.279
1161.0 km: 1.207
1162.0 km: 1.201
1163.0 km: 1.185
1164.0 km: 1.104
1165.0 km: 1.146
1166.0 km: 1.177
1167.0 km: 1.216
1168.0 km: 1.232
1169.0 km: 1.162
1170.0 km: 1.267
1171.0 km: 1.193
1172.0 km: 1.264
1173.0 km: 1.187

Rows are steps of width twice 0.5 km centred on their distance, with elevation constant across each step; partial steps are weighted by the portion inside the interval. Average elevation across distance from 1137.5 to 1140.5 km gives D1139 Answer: 0.717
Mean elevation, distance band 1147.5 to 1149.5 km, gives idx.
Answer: 1.03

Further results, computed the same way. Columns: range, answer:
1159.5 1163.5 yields 1.22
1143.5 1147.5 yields 0.918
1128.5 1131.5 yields 0.501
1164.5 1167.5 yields 1.18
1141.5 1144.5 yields 0.833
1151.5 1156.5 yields 1.17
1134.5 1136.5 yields 0.592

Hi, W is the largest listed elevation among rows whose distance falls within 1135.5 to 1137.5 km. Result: 0.6416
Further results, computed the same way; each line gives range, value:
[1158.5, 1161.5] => 1.279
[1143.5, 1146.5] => 0.9466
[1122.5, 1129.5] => 0.4787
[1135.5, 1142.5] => 0.8021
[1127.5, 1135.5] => 0.588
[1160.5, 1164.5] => 1.207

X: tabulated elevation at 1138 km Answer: 0.6653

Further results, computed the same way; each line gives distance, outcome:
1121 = 0.2242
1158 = 1.285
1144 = 0.8776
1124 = 0.2856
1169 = 1.162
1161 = 1.207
